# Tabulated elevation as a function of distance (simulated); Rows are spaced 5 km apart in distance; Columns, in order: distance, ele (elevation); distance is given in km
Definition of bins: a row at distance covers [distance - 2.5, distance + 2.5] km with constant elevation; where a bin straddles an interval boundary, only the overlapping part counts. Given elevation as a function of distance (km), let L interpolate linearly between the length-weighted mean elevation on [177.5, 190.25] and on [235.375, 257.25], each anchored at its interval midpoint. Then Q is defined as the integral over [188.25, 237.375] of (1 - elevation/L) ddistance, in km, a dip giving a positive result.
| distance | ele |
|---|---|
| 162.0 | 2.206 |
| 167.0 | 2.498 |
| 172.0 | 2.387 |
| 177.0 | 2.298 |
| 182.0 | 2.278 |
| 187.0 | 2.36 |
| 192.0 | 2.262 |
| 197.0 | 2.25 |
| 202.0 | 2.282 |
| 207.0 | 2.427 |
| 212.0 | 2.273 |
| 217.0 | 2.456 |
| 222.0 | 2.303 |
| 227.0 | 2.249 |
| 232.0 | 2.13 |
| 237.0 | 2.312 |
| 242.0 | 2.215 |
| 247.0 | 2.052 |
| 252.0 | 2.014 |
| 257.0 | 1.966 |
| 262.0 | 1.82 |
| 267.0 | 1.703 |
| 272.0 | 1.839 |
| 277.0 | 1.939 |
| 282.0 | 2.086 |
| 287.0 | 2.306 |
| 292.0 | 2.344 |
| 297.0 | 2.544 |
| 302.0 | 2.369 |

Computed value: -1.6 km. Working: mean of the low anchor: 2.31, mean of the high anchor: 2.12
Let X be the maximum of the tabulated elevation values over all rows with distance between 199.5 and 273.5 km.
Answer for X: 2.456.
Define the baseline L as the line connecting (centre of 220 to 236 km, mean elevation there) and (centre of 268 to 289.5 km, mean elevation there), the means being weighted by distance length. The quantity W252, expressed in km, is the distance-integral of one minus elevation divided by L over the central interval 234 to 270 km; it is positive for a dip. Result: 2.1 km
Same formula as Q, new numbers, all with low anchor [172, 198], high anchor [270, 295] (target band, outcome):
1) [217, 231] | -0.4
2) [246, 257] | 0.8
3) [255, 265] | 1.3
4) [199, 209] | -0.4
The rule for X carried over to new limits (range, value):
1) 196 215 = 2.427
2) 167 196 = 2.498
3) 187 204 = 2.36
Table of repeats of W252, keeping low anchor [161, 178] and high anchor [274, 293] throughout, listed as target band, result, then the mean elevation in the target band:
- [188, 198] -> 0.20 km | 2.27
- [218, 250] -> 0.32 km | 2.22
